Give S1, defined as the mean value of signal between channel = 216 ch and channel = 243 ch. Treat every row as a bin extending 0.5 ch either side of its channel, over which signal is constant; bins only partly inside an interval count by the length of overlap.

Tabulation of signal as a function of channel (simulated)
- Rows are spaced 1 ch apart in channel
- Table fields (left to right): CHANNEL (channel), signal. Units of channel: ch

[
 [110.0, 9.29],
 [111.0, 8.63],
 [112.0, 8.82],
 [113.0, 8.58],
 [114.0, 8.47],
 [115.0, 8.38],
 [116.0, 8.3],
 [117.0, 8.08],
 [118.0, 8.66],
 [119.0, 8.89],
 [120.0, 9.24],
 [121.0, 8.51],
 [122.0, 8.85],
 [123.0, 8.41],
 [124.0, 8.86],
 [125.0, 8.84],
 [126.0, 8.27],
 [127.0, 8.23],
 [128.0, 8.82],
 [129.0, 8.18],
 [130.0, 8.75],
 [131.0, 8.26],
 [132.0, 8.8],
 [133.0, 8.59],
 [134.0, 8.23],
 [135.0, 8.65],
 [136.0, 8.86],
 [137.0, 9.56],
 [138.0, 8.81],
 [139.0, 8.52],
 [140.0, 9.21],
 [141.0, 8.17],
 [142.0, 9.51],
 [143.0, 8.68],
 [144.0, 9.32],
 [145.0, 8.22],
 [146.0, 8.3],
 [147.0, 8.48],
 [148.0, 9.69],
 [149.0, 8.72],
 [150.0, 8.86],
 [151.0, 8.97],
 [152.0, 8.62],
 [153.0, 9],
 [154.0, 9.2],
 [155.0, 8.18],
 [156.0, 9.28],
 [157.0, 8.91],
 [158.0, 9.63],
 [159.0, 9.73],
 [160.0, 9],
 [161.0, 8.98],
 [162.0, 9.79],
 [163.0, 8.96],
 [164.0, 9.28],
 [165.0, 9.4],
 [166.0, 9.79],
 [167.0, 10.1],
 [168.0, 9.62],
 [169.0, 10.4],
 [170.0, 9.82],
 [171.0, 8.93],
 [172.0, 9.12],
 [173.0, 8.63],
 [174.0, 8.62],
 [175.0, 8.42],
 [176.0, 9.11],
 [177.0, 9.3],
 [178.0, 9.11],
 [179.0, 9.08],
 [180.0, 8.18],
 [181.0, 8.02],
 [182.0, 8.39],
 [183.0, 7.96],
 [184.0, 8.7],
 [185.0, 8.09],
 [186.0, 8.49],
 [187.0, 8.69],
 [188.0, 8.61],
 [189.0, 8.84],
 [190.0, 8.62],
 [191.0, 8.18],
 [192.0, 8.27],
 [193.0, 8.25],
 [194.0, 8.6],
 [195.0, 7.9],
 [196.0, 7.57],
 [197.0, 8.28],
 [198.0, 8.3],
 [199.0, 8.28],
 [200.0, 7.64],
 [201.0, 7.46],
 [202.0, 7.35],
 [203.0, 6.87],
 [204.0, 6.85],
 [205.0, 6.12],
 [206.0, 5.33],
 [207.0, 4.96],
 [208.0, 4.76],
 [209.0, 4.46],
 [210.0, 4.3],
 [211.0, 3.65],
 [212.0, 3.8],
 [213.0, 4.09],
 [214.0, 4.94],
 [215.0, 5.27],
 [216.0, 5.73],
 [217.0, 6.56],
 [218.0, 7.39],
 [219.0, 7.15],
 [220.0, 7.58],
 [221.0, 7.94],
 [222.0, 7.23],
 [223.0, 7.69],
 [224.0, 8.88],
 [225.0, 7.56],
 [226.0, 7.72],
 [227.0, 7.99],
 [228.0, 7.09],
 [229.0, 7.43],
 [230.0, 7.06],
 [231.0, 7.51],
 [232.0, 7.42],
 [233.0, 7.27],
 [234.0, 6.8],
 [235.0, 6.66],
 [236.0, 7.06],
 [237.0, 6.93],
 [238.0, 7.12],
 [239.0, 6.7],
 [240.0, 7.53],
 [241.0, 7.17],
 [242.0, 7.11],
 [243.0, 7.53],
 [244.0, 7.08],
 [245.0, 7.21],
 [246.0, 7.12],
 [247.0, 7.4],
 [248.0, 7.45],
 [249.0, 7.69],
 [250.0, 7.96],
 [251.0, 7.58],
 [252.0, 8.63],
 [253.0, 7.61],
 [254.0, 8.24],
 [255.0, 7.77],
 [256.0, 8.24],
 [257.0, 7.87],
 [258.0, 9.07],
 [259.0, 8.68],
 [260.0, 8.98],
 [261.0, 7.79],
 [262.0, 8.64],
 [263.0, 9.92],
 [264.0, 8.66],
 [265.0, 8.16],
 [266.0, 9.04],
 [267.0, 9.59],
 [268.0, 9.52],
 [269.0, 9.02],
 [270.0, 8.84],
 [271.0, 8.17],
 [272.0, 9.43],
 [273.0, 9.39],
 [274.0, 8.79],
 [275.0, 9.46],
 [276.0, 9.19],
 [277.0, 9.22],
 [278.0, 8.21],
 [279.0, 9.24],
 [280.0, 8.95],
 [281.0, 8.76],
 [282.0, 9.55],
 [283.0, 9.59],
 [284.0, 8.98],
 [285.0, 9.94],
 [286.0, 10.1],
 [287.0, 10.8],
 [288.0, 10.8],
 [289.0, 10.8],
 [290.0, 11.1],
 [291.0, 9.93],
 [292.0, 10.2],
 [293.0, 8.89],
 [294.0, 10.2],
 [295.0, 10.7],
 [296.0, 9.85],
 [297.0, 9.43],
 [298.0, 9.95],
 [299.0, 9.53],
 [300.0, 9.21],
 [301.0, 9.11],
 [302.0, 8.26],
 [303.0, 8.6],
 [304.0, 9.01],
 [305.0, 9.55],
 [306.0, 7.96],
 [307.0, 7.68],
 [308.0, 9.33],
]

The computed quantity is 7.3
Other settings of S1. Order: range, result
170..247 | 7.38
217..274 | 7.89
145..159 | 8.92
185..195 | 8.45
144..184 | 9.02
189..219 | 6.59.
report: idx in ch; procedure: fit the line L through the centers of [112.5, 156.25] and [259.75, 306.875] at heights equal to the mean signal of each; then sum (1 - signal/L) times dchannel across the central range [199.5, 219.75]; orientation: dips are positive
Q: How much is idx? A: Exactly 7.3 ch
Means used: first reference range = 8.7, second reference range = 9.33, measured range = 5.76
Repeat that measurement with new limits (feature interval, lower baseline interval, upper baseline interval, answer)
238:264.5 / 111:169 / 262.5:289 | 3.8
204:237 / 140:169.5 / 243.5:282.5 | 8.7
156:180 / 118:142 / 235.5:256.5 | -2.8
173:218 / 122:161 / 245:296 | 8.0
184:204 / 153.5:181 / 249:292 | 2.3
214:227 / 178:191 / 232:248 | 0.7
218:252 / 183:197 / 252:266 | 4.1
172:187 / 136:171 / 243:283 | 0.6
